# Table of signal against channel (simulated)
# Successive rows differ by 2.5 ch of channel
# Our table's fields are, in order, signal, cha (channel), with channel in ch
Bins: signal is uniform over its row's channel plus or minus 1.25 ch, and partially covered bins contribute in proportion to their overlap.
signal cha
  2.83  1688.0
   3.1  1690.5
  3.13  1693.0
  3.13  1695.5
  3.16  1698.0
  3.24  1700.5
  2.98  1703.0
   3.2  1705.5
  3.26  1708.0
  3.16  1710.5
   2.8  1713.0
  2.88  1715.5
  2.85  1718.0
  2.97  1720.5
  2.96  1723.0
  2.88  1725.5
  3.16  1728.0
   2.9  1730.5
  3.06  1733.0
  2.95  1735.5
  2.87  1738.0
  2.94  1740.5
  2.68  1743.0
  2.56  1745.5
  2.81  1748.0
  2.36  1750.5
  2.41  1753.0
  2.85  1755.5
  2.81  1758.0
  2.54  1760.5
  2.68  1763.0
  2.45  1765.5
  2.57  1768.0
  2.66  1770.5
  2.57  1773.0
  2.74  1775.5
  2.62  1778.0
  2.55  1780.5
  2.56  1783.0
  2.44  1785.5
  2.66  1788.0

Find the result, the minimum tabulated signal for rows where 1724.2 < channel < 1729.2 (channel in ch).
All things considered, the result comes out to 2.88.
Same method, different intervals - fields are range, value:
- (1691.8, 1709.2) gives 2.98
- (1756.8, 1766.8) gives 2.45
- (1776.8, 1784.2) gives 2.55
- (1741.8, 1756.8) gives 2.36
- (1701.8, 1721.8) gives 2.8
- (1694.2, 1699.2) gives 3.13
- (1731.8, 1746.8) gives 2.56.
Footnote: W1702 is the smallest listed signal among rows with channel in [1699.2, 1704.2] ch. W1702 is 2.98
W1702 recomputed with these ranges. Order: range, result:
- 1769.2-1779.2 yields 2.57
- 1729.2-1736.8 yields 2.9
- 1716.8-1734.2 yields 2.85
